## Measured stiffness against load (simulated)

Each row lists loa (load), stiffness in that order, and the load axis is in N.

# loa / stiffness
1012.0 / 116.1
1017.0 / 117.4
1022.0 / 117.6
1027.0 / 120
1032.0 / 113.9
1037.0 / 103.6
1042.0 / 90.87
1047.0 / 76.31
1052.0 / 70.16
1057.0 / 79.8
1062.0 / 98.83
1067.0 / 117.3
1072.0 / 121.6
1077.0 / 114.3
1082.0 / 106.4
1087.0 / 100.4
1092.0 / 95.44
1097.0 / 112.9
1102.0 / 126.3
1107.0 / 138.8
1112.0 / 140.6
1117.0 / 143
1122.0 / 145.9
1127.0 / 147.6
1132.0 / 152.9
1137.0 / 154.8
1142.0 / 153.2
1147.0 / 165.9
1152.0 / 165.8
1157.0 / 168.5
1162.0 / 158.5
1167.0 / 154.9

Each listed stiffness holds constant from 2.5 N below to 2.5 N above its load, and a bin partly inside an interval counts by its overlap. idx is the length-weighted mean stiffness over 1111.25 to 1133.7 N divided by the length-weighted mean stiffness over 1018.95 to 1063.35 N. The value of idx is 1.51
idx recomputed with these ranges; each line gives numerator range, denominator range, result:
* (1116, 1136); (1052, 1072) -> 1.51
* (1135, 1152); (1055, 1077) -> 1.50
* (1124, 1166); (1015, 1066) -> 1.59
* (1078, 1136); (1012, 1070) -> 1.27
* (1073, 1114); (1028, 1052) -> 1.23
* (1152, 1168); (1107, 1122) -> 1.14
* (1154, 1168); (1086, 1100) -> 1.55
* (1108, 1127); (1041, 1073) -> 1.55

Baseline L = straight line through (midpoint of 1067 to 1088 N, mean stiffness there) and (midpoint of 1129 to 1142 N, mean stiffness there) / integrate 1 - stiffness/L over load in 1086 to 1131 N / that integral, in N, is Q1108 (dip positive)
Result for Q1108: 1.8 N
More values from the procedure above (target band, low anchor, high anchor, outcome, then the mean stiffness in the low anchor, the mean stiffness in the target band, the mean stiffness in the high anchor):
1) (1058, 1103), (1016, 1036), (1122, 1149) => 8.7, 116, 109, 154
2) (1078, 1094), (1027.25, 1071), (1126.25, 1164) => 2.4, 96.1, 102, 159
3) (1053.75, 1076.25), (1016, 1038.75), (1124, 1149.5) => 4.3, 115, 104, 155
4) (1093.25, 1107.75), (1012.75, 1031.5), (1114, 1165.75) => 2.1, 118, 122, 155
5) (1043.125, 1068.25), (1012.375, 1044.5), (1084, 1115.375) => 6.0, 111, 87.2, 120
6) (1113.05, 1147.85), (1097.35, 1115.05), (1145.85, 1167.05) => -0.8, 133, 151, 163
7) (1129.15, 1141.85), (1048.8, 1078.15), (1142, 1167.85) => -0.4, 99.1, 154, 162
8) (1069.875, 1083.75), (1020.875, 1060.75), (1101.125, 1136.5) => 0.4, 95.9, 114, 144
